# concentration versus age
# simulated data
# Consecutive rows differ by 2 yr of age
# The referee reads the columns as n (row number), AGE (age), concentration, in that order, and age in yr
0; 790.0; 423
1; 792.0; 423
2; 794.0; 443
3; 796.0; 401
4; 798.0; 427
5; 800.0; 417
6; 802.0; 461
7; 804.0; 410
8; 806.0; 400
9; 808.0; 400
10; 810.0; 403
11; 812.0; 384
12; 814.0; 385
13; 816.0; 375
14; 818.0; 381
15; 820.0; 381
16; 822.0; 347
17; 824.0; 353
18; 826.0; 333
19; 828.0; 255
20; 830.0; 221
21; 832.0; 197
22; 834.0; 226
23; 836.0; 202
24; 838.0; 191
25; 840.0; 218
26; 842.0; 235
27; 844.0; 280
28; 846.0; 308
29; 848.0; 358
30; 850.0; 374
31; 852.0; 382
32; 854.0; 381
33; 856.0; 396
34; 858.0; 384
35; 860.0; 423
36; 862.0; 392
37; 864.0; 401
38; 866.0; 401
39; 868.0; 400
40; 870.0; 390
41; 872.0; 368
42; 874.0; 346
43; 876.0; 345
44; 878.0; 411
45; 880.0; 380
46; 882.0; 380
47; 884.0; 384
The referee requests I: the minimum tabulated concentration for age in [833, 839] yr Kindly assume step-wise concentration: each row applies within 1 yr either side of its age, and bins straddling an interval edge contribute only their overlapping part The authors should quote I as 191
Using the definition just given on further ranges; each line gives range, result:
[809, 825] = 347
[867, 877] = 345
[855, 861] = 384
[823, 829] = 255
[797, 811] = 400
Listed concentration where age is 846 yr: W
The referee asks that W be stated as 308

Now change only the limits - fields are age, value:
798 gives 427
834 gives 226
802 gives 461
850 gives 374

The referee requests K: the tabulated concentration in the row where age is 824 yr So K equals 353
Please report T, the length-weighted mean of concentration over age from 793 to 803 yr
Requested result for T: 430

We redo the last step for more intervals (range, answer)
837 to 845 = 231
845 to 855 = 361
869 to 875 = 368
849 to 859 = 383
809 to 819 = 386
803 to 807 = 405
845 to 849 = 333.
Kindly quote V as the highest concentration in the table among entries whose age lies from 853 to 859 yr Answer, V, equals 396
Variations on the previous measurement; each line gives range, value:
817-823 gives 381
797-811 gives 461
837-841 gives 218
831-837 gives 226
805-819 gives 403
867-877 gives 400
